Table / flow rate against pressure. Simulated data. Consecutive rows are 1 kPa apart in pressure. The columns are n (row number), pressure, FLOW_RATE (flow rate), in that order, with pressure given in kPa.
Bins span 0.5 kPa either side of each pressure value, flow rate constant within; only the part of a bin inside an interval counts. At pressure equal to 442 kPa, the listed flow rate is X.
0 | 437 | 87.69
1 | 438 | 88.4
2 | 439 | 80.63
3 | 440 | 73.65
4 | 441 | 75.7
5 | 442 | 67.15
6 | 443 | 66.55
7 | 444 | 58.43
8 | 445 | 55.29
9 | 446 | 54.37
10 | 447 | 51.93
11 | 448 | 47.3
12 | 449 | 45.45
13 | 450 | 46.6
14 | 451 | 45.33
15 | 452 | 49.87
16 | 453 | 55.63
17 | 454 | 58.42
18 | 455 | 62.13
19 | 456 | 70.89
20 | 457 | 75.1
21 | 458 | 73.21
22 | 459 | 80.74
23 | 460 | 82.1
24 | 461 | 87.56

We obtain 67.15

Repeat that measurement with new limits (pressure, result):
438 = 88.4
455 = 62.13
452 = 49.87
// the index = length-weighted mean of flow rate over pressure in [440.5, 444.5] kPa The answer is 67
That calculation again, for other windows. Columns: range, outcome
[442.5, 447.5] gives 57.3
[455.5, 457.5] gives 73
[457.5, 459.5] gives 77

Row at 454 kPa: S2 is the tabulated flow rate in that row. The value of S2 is 58.42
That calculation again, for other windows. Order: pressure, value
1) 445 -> 55.29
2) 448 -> 47.3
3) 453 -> 55.63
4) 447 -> 51.93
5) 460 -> 82.1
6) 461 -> 87.56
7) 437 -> 87.69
